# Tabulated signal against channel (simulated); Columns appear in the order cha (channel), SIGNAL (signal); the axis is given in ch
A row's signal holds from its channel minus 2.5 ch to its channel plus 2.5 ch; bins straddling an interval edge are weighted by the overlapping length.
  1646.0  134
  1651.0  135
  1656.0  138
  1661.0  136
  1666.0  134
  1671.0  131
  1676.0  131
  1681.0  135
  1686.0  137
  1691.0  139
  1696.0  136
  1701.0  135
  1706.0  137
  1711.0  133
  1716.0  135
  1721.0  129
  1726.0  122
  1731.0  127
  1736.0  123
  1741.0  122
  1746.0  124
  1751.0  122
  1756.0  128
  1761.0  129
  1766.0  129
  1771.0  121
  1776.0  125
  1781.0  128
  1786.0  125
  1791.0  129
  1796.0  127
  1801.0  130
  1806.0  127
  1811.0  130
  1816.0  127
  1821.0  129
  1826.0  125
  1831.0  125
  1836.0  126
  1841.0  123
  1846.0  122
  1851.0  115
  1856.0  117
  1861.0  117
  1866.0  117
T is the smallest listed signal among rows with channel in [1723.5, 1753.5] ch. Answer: 122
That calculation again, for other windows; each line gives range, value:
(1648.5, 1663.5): 135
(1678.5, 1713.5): 133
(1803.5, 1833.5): 125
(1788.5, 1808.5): 127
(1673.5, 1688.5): 131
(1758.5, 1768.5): 129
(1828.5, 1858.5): 115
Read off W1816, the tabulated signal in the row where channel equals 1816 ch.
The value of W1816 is 127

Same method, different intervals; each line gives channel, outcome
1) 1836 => 126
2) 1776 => 125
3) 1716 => 135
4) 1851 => 115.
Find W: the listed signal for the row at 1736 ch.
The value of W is 123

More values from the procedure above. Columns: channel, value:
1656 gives 138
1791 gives 129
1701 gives 135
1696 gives 136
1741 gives 122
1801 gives 130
